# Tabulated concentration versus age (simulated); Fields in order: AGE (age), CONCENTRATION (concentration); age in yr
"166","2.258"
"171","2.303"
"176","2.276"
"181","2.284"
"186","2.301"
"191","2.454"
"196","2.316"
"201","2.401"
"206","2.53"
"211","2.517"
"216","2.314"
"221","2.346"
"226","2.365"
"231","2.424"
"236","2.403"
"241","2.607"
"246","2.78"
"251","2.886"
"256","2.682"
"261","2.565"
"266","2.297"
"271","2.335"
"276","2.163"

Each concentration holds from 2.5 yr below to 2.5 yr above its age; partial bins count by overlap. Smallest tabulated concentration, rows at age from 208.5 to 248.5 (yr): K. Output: 2.314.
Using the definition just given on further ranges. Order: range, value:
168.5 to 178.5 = 2.276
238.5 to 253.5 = 2.607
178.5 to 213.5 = 2.284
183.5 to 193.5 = 2.301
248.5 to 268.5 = 2.297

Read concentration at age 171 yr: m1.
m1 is 2.303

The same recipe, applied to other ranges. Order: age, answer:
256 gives 2.682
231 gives 2.424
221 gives 2.346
